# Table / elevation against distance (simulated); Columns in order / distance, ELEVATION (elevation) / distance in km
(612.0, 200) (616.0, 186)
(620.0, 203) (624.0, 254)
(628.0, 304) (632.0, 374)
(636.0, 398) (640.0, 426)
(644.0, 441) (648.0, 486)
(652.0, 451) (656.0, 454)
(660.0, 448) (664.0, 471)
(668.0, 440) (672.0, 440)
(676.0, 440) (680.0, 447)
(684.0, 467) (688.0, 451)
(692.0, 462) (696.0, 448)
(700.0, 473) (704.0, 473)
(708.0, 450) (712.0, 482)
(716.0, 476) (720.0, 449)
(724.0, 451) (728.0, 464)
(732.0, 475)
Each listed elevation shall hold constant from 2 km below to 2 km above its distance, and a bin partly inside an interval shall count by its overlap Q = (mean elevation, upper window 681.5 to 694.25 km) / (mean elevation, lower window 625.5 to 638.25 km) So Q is 1.29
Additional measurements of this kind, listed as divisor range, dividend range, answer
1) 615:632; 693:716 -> 1.82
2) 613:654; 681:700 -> 1.31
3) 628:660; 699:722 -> 1.10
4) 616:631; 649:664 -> 1.80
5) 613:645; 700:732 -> 1.47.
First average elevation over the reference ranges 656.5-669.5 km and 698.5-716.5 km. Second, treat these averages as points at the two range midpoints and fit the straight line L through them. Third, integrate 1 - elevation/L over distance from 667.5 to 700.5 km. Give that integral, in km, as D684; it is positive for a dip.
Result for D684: 0.71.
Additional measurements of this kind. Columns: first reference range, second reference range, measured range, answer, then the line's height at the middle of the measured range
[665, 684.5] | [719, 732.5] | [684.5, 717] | -0.81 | 453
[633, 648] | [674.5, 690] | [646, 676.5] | -1.06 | 439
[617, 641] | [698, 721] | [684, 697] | -0.73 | 432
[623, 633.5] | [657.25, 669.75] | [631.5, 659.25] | -4.11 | 381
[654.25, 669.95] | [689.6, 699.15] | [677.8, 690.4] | 0.02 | 456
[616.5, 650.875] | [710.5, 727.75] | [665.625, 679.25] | -1.24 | 405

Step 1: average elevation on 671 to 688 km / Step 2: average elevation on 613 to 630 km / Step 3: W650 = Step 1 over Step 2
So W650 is 1.9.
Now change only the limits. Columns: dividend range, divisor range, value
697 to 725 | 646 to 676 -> 1.02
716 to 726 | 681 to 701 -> 0.99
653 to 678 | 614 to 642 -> 1.47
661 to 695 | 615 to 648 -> 1.34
